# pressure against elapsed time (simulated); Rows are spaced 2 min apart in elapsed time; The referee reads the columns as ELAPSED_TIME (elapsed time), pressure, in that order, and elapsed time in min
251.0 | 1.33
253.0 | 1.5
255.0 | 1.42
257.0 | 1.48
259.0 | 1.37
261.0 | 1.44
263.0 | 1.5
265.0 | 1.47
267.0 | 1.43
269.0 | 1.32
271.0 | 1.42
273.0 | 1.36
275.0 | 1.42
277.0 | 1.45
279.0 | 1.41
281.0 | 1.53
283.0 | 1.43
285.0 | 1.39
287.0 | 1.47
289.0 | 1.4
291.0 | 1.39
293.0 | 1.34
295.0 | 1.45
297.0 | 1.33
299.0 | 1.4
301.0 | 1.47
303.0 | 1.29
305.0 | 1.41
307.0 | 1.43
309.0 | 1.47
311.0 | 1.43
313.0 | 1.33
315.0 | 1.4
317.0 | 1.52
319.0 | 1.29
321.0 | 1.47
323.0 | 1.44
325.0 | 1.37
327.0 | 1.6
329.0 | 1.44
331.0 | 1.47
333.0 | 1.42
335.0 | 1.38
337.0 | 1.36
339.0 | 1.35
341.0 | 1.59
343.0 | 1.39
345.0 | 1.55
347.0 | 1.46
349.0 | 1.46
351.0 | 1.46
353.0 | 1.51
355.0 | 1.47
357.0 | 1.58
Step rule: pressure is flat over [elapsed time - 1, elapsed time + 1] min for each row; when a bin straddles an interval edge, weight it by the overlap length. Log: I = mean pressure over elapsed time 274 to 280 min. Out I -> 1.43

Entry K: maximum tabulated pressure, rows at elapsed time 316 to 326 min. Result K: 1.52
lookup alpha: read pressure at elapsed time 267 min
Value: 1.43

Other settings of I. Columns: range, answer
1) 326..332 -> 1.5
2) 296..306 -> 1.38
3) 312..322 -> 1.4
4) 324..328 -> 1.49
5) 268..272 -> 1.37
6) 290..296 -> 1.39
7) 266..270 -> 1.38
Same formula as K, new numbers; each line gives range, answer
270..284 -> 1.53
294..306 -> 1.47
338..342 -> 1.59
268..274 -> 1.42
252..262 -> 1.5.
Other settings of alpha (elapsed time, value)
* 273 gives 1.36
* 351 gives 1.46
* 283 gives 1.43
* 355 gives 1.47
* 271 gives 1.42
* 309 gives 1.47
